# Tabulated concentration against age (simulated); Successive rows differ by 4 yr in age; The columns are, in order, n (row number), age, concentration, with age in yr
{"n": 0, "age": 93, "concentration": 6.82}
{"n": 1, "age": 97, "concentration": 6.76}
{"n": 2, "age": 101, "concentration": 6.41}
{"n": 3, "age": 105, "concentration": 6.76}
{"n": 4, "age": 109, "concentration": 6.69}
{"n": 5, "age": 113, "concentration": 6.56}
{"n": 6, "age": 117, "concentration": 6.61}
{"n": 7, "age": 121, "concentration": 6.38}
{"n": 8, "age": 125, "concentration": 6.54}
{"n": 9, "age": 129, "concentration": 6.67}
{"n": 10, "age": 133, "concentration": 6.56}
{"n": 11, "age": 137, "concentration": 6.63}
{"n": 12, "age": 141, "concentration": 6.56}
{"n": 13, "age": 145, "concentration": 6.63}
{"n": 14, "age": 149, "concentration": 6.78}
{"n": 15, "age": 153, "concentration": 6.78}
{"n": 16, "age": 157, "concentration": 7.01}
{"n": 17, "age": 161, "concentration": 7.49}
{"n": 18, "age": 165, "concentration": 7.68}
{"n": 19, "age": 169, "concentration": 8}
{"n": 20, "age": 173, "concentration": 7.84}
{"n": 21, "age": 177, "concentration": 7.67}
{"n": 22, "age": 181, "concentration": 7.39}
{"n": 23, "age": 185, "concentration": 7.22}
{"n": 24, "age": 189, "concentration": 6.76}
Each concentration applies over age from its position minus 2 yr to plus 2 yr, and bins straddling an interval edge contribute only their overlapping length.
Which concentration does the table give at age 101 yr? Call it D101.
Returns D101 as 6.41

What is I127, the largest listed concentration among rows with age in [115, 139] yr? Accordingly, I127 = 6.67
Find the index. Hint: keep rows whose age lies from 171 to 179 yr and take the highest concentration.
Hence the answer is 7.84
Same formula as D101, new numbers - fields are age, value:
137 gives 6.63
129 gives 6.67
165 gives 7.68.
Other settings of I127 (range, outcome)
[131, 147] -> 6.63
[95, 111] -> 6.76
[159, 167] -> 7.68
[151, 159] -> 7.01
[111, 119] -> 6.61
